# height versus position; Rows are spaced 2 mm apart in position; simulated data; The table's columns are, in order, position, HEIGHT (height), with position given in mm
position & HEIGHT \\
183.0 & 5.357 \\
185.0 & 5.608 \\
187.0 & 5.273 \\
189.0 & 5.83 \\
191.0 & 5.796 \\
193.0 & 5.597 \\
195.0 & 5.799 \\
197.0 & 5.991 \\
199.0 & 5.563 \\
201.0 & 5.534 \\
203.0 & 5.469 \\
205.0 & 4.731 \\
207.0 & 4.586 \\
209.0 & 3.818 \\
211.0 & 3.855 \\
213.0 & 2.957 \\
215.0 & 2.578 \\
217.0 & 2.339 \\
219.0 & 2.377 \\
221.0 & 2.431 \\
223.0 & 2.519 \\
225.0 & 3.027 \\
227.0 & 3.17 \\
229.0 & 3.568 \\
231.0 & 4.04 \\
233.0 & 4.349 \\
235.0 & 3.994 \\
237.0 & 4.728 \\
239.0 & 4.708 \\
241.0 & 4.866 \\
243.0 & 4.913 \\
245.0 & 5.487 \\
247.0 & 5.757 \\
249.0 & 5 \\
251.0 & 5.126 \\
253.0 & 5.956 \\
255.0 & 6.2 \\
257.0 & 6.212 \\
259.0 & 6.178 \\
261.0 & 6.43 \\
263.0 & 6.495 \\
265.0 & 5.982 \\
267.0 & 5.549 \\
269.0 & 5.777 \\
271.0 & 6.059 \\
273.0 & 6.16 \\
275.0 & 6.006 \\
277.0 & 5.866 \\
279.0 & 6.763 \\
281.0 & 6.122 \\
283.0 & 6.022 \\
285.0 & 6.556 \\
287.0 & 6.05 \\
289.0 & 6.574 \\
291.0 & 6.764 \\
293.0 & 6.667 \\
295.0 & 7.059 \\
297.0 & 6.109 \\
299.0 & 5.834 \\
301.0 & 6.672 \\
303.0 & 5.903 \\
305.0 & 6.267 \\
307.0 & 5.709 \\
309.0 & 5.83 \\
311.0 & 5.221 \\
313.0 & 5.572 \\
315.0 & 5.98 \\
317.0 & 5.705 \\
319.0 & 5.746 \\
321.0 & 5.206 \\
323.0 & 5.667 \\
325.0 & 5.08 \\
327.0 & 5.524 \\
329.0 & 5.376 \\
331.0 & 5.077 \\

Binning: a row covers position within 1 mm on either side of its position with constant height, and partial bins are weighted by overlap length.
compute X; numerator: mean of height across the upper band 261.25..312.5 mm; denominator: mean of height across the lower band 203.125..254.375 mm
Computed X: 1.51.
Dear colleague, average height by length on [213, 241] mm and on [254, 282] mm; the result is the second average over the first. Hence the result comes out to 1.80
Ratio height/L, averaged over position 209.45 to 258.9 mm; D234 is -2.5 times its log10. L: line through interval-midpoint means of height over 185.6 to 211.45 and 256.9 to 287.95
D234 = 0.33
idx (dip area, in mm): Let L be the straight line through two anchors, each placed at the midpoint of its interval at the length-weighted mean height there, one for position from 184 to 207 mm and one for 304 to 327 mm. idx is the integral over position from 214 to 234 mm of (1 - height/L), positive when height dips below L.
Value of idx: 9.0 mm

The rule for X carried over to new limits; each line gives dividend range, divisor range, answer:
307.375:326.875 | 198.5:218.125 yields 1.36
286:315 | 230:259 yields 1.20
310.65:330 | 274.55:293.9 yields 0.87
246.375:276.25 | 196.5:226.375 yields 1.56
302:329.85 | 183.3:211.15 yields 1.06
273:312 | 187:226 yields 1.45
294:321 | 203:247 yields 1.54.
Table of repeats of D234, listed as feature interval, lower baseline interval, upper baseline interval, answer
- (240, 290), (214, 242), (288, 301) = -0.16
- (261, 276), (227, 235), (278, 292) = -0.08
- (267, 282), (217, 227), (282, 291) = -0.08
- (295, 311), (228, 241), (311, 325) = -0.14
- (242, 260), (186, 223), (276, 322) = -0.08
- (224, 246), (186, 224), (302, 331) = 0.11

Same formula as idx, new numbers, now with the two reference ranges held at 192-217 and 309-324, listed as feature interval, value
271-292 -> -3.91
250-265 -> -2.94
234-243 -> 0.55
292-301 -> -1.69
